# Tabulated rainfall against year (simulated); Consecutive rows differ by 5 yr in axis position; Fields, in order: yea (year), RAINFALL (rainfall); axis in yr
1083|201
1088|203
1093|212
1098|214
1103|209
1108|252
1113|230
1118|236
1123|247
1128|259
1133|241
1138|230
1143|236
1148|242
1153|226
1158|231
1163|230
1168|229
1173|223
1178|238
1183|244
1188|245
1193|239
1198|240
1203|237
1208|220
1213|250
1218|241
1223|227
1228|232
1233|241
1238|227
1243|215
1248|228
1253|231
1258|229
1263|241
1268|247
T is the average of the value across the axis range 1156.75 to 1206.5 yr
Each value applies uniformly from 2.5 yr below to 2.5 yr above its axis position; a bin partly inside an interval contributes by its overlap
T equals 235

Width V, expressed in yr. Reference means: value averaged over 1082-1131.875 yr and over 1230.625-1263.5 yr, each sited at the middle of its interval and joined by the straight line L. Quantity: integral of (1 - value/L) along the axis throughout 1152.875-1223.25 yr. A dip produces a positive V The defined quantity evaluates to -2.0 yr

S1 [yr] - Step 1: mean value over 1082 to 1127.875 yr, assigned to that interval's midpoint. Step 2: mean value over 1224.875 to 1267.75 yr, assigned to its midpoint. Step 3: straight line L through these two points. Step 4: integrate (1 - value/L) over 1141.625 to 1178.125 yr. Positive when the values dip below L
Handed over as -0.60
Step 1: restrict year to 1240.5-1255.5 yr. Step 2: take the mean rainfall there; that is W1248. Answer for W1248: 225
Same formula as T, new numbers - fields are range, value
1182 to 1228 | 238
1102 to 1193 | 237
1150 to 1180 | 230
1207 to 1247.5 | 232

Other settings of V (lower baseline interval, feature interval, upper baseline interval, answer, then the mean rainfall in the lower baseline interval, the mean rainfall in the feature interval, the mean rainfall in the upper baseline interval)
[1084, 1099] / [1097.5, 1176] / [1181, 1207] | -4.2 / 208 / 234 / 240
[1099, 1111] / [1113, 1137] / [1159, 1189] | -1.4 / 228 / 243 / 234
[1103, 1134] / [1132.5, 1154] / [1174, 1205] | 0.5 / 241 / 235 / 240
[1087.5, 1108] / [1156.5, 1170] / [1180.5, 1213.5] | 0.0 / 215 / 230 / 239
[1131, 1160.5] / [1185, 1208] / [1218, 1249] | -0.7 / 234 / 238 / 229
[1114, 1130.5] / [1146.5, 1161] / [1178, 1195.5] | 0.7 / 246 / 232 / 242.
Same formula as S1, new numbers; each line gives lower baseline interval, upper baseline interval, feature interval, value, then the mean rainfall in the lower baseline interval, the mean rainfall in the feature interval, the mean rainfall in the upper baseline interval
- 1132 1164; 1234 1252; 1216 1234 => -0.61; 234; 235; 225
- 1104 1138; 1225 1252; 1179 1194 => -0.52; 242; 243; 229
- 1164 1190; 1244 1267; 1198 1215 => -0.13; 235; 236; 232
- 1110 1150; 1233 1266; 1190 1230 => -0.46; 240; 236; 230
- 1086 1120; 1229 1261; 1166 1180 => -0.26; 222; 230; 229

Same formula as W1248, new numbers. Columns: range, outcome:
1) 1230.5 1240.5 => 234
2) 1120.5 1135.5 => 249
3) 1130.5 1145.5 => 236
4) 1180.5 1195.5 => 243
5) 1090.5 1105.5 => 212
